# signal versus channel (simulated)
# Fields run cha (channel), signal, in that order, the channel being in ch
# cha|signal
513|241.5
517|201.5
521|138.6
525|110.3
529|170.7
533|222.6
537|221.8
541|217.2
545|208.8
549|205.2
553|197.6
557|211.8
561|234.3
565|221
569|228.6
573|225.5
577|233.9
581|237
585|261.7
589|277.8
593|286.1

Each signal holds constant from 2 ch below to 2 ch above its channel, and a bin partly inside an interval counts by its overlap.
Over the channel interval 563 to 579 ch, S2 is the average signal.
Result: 227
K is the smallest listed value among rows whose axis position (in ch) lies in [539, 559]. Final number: 197.6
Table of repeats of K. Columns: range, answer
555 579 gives 211.8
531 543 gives 217.2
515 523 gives 138.6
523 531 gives 110.3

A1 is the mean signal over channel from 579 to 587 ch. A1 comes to 249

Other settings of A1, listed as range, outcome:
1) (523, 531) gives 140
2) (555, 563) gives 223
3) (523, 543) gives 189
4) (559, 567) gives 228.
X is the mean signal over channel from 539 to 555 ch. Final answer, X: 207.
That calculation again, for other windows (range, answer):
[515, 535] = 169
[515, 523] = 170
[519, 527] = 124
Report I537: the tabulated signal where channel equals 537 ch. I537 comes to 221.8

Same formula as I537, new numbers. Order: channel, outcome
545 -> 208.8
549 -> 205.2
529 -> 170.7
